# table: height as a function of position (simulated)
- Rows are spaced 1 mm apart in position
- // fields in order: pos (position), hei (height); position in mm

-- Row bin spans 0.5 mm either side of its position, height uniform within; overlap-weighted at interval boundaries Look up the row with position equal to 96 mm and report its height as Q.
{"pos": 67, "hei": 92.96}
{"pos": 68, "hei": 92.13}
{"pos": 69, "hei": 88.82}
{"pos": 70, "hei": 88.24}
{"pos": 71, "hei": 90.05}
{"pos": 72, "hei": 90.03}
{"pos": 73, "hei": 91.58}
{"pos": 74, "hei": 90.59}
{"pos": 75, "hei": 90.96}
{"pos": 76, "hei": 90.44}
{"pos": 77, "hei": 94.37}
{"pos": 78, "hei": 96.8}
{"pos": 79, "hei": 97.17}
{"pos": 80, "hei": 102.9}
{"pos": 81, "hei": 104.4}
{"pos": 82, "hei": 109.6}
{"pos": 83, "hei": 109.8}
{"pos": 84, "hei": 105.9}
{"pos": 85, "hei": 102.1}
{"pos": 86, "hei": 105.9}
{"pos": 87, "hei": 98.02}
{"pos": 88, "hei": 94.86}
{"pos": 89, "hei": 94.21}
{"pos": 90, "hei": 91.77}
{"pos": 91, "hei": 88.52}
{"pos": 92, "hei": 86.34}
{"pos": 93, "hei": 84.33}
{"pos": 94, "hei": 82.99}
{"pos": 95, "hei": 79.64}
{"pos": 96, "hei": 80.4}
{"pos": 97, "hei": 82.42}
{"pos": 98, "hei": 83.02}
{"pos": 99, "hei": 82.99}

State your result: 80.4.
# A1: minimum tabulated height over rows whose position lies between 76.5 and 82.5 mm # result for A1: 94.37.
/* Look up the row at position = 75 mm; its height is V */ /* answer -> 90.96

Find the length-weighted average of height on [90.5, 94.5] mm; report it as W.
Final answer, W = 85.5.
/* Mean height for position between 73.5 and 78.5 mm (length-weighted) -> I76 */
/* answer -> 92.6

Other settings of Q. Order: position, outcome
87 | 98.02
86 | 105.9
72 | 90.03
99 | 82.99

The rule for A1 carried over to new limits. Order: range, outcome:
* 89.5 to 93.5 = 84.33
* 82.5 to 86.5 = 102.1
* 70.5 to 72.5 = 90.03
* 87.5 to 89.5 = 94.21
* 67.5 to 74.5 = 88.24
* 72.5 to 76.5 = 90.44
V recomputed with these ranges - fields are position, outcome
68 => 92.13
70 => 88.24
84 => 105.9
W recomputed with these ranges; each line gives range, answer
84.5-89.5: 99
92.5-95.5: 82.3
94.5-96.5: 80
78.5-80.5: 100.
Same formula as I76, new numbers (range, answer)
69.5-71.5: 89.1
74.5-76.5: 90.7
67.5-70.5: 89.7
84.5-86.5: 104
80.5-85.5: 106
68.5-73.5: 89.7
